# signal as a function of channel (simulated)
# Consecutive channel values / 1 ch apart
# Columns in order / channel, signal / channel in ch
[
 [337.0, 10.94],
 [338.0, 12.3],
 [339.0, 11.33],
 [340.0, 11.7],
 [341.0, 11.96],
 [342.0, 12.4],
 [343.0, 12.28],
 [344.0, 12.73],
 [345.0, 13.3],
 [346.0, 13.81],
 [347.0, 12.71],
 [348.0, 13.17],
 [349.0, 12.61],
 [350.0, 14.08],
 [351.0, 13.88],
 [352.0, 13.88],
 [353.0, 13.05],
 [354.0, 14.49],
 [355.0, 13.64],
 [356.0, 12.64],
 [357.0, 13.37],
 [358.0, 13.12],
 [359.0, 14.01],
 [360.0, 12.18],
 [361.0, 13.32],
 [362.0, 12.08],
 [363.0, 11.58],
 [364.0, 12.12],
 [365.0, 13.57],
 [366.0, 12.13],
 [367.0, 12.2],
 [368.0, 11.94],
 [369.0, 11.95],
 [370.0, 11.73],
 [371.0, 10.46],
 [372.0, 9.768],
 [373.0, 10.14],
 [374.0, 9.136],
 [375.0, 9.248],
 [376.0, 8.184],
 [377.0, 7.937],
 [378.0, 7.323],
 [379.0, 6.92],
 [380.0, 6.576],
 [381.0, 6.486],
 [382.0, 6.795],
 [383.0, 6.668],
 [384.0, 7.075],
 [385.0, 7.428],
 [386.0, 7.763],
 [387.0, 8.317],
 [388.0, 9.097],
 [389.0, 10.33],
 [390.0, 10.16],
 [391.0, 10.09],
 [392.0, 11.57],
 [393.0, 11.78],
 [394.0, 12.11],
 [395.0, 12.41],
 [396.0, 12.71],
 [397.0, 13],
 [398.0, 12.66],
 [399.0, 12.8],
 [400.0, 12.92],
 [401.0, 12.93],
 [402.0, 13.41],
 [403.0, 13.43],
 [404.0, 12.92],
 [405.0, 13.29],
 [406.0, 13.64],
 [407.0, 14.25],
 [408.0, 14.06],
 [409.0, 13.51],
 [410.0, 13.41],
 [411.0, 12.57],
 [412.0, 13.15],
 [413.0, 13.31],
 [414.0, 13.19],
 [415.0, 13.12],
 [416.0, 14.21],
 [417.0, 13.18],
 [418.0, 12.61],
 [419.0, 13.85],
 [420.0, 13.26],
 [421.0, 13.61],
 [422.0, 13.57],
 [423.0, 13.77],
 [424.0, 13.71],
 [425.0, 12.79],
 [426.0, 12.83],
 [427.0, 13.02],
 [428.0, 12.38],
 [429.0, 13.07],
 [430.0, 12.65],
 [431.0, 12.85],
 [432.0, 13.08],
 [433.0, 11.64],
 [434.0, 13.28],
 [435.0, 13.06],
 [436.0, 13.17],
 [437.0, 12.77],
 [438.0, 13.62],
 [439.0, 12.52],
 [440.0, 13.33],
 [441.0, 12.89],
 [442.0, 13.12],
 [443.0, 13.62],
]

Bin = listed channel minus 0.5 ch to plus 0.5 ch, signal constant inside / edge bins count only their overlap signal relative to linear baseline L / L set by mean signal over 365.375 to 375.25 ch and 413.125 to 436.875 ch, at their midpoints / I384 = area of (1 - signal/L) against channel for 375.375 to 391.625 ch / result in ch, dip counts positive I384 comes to 5.0 ch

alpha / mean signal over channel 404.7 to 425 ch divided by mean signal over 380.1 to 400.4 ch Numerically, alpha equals 1.34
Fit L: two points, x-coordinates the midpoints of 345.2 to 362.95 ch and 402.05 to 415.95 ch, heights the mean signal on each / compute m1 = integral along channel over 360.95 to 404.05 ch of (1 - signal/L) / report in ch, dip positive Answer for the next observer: 9.2 ch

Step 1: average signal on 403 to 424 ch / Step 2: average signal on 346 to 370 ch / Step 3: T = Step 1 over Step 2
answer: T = 1.0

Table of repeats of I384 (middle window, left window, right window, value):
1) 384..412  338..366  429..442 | 2.23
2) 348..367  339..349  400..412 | -0.46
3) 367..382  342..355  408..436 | 4.64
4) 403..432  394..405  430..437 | -0.94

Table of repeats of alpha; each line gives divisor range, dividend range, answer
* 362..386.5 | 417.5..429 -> 1.40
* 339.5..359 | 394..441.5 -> 1.00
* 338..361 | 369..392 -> 0.67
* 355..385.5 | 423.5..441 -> 1.25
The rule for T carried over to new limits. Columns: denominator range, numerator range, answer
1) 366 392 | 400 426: 1.48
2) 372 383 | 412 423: 1.69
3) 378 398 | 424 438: 1.38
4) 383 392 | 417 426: 1.51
